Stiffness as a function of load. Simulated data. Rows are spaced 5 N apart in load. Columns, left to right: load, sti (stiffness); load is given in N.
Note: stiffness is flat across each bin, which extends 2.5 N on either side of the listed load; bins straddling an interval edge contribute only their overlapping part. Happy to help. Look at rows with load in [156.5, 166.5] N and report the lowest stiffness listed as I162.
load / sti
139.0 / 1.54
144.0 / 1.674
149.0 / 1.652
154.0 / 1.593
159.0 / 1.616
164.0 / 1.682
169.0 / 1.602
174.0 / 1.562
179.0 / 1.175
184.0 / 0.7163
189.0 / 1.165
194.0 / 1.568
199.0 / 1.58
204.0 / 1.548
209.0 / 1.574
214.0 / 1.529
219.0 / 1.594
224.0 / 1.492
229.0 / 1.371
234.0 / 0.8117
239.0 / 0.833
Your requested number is 1.616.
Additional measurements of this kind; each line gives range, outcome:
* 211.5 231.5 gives 1.371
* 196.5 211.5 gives 1.548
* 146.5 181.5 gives 1.175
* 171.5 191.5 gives 0.7163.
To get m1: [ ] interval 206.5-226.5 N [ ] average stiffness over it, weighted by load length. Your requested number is 1.55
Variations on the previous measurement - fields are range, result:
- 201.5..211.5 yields 1.56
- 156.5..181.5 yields 1.53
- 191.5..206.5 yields 1.57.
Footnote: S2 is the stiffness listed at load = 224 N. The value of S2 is 1.492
